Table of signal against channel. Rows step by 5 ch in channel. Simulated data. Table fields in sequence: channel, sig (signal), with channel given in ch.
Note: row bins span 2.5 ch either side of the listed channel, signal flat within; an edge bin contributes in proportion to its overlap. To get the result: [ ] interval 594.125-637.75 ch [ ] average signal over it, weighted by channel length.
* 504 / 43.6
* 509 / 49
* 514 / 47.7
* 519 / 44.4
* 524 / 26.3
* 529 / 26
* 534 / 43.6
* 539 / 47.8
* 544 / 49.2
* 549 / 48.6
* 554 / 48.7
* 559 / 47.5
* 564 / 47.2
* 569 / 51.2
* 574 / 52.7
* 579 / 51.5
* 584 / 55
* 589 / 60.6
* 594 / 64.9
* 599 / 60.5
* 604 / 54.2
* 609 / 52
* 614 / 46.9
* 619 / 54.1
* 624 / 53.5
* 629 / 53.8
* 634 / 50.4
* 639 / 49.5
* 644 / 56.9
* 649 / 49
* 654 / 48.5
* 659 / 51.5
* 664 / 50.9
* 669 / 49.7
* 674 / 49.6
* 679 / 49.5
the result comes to 53.7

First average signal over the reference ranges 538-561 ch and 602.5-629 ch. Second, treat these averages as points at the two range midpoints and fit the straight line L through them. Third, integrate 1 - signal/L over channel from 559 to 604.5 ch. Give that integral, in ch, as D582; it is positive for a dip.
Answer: -4.2 ch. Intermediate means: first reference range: 48.4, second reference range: 52.2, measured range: 54.9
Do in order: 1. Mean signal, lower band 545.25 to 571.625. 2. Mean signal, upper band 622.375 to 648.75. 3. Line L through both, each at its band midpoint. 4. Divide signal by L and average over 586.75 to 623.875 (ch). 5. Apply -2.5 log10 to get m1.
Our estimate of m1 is -0.10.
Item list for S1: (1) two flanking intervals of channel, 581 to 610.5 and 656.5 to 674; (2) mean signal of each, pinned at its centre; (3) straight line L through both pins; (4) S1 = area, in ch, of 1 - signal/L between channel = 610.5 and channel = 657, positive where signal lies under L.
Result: 2.12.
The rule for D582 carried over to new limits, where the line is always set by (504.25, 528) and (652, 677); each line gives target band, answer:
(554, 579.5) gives -3.27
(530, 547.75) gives -1.17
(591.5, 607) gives -4.56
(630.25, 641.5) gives -0.48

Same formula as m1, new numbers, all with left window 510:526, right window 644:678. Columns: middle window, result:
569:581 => -0.17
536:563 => -0.13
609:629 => -0.09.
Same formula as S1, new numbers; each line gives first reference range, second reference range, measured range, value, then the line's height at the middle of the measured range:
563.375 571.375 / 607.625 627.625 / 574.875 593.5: -2.2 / 50.3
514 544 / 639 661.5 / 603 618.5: -1.2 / 47.4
